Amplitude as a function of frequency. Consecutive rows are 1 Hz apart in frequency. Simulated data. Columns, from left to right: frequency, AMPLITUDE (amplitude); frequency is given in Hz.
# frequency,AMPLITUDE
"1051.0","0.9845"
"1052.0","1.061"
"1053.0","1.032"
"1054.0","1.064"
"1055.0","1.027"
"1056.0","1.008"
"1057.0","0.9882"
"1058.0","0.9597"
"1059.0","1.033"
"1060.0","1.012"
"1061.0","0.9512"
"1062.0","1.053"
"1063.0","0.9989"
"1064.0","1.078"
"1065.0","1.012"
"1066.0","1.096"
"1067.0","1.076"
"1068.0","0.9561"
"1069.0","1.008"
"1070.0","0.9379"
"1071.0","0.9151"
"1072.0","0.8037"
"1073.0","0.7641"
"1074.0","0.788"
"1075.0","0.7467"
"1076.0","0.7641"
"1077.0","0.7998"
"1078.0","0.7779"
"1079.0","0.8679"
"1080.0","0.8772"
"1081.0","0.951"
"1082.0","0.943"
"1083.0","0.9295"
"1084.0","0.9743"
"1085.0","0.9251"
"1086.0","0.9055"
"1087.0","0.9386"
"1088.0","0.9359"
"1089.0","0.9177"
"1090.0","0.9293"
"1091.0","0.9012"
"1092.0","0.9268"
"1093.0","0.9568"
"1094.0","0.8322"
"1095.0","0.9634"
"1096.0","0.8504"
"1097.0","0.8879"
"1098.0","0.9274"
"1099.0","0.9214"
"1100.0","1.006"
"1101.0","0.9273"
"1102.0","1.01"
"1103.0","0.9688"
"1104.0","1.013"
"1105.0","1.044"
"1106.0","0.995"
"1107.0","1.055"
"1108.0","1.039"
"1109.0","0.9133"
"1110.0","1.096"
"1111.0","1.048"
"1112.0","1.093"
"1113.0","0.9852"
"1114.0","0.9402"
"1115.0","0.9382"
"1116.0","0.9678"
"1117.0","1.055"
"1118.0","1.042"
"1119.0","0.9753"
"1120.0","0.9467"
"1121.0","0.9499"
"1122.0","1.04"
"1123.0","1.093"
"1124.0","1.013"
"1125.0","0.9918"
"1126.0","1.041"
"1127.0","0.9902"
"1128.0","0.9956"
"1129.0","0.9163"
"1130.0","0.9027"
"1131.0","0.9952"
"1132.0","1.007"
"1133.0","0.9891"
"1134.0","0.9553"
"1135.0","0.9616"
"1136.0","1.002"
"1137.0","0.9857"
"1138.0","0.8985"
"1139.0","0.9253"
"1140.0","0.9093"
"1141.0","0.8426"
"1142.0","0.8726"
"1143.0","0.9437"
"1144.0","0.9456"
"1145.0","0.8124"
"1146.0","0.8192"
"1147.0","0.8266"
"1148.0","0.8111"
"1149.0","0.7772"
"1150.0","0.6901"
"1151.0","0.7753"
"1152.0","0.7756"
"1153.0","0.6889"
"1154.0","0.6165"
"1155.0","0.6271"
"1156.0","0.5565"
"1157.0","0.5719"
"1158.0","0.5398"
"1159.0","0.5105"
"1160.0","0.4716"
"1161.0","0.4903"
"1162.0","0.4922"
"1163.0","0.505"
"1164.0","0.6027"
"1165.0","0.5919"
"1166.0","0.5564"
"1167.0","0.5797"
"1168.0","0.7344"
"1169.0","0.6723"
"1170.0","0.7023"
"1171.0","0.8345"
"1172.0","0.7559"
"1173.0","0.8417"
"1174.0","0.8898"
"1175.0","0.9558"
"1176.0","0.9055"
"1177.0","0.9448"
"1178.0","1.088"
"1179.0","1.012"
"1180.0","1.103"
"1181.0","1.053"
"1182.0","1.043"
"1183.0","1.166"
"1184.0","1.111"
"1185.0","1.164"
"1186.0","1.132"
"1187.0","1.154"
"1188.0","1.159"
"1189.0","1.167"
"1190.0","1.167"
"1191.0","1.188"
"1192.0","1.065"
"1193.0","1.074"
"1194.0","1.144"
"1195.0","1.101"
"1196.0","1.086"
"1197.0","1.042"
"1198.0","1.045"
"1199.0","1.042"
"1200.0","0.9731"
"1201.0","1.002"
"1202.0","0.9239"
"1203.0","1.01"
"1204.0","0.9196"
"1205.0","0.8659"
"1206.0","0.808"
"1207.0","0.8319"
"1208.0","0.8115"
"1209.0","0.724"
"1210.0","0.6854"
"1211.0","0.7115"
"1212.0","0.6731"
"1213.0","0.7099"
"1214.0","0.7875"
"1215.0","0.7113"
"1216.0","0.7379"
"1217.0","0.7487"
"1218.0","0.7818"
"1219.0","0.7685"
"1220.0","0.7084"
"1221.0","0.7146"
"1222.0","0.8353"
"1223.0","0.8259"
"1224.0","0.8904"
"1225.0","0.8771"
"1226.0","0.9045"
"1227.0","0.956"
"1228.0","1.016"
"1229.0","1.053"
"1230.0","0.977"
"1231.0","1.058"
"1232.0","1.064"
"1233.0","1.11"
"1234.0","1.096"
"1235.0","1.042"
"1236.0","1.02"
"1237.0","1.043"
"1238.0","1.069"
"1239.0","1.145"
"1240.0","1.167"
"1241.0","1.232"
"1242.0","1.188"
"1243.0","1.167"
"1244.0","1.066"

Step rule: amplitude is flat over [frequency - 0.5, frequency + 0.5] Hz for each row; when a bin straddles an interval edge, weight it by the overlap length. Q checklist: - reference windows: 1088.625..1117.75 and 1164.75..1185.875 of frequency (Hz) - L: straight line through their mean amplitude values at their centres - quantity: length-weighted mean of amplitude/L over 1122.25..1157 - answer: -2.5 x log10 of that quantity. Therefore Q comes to 0.07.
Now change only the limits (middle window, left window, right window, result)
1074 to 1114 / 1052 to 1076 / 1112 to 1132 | 0.05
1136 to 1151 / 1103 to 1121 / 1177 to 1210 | 0.18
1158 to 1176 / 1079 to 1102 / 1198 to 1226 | 0.28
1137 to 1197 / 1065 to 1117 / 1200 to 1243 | 0.08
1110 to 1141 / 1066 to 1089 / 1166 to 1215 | -0.08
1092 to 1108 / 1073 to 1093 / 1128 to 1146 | -0.07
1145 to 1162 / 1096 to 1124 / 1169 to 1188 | 0.44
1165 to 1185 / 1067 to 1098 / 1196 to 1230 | -0.03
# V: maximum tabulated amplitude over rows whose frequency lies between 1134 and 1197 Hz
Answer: 1.188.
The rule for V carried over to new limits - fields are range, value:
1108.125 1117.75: 1.096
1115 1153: 1.093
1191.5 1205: 1.144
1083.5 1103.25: 1.01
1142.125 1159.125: 0.9456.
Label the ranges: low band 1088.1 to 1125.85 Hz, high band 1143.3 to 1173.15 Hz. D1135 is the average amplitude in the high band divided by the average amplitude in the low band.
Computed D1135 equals 0.7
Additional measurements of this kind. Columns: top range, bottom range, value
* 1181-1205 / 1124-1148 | 1.15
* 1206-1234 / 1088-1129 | 0.86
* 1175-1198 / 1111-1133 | 1.10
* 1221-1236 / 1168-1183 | 1.06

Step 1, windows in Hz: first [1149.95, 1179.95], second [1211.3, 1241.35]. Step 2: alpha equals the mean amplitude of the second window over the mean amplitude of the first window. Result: 1.3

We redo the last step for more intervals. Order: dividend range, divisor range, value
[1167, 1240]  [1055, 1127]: 0.99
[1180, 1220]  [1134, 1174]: 1.30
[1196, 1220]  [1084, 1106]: 0.90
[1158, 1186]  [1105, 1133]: 0.81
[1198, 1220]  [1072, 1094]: 0.94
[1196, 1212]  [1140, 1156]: 1.14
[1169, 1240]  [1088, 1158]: 1.04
